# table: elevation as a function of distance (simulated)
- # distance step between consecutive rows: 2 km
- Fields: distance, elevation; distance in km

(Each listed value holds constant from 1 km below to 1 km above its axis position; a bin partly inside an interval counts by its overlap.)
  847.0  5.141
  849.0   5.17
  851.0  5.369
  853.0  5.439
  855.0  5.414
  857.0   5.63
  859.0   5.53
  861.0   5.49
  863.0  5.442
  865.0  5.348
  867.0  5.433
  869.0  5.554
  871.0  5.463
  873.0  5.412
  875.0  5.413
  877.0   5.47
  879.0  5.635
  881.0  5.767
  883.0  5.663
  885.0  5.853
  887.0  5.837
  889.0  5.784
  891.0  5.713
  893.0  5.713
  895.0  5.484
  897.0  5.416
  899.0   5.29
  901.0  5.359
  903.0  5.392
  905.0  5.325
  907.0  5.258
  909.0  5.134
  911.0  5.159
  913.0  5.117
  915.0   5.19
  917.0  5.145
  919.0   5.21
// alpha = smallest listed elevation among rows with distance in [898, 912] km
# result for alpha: 5.134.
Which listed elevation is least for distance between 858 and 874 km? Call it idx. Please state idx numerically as 5.348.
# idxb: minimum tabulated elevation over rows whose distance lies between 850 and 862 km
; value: 5.369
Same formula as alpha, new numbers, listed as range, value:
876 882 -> 5.47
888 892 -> 5.713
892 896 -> 5.484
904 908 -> 5.258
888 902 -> 5.29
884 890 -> 5.784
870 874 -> 5.412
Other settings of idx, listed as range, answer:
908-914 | 5.117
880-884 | 5.663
